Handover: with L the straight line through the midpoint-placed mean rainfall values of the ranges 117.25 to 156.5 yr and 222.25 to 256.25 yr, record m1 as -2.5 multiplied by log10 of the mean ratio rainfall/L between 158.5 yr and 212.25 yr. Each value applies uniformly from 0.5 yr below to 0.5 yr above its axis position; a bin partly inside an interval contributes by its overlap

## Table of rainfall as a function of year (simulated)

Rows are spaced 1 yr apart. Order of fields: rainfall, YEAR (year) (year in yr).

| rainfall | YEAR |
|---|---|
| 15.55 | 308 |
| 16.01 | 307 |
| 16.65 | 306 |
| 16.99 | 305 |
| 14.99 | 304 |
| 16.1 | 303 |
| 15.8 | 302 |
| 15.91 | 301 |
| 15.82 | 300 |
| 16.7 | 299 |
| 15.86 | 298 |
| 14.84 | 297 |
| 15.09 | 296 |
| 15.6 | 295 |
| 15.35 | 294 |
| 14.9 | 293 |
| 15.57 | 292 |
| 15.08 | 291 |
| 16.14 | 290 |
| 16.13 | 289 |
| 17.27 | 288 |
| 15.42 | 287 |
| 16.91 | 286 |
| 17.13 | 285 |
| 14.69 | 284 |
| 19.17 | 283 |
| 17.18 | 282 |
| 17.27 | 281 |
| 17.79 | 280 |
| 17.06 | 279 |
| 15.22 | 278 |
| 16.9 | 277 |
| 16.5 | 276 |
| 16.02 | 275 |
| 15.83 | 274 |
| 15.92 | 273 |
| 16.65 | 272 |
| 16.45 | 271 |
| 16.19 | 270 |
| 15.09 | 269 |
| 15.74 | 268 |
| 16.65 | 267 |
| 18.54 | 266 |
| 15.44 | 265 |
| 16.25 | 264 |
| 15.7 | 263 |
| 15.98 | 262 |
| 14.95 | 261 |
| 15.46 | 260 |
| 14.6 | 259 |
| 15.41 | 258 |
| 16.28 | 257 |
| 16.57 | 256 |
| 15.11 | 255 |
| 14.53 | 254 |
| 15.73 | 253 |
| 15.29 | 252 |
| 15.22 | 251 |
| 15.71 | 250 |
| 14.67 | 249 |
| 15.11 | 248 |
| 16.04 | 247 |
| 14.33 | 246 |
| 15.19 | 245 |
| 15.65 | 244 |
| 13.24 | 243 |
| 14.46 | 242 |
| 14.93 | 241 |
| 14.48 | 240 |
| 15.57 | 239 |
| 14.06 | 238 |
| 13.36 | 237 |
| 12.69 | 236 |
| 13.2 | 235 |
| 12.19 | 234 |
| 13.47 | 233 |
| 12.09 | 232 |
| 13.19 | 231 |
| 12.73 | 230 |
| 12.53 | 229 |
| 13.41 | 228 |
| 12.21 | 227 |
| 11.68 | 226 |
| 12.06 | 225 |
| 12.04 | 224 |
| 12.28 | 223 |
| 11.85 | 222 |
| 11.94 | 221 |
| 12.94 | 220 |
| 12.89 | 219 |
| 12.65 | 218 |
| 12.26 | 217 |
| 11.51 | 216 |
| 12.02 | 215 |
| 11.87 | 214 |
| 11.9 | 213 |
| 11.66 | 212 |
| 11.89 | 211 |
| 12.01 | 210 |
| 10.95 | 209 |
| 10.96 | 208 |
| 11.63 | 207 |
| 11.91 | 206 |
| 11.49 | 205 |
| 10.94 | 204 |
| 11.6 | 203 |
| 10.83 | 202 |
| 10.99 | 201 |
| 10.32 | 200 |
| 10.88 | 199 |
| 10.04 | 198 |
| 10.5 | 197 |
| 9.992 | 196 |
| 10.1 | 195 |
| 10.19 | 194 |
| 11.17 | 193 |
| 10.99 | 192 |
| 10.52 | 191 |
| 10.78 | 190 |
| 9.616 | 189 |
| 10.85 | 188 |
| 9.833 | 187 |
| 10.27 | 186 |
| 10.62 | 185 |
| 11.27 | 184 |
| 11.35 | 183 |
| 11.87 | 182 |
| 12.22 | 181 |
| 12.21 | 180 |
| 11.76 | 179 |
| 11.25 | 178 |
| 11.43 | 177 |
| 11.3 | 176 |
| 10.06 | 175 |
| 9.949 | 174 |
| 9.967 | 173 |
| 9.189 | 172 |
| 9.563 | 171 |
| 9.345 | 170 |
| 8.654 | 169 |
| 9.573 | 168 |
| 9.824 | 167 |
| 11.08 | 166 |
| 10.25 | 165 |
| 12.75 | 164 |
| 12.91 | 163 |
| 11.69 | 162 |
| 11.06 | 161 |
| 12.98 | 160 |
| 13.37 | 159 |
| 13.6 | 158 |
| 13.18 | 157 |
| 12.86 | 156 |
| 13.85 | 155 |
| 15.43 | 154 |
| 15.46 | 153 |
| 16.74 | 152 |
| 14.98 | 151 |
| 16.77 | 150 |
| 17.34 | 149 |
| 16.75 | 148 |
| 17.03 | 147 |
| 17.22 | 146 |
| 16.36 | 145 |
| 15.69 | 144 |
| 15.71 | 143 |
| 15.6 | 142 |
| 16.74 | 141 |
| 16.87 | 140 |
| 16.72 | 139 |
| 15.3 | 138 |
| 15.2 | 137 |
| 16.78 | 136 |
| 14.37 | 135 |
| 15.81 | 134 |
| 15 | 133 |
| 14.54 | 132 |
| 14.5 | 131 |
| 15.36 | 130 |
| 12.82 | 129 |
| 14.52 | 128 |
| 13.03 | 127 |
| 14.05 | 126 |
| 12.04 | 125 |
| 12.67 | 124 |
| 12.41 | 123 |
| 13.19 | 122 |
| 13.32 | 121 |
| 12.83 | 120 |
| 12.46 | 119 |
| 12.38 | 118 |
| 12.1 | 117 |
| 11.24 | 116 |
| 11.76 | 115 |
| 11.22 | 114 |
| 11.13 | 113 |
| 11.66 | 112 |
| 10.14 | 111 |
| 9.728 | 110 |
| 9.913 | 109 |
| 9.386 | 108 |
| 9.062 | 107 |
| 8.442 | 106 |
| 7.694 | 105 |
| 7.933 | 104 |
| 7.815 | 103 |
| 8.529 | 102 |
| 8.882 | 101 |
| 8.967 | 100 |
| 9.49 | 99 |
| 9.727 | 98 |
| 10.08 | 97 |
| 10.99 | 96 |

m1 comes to 0.30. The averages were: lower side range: 14.9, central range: 10.9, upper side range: 13.9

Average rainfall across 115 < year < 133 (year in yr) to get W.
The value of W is 13.2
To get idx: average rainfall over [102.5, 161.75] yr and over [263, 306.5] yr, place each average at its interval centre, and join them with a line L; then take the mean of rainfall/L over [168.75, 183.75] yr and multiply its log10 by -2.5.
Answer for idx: 0.31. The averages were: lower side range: 13.5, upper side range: 16.2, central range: 10.7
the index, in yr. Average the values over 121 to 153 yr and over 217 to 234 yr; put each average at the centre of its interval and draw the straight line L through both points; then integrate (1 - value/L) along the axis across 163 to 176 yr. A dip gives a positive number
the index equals 3.7 yr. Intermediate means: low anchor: 15.2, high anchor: 12.5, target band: 10.2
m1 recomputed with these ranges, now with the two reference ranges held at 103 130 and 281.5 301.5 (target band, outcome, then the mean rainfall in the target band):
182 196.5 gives 0.25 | 10.6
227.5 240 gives 0.10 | 13.3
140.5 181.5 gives -0.04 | 13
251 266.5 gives -0.04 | 15.7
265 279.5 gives -0.05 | 16.3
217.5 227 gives 0.16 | 12.3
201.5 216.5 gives 0.20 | 11.5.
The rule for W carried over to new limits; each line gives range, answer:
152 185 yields 11.7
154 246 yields 11.8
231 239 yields 13.2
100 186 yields 12.6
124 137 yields 14.4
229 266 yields 14.7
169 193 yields 10.7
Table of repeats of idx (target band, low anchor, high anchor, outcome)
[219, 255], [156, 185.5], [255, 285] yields 0.07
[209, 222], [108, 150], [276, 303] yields 0.25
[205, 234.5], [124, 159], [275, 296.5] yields 0.28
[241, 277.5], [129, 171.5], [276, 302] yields 0.01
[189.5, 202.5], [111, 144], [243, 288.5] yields 0.37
